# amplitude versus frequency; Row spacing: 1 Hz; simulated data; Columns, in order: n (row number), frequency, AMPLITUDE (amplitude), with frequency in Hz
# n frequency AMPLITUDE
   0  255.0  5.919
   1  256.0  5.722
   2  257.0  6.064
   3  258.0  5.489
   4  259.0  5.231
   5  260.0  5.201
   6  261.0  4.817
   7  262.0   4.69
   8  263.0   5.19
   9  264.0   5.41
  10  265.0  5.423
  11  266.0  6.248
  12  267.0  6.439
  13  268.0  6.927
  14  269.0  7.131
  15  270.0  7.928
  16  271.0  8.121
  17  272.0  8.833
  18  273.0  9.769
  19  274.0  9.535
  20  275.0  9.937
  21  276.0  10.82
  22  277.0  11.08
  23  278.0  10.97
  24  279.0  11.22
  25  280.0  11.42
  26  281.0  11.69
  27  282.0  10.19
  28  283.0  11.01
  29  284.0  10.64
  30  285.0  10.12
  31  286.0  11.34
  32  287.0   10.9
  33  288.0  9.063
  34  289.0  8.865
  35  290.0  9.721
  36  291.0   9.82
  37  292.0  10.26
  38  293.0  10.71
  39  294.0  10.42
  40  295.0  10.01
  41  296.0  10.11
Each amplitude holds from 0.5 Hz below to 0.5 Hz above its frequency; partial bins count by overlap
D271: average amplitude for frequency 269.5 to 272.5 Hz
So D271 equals 8.29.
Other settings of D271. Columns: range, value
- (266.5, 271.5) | 7.31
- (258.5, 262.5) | 4.98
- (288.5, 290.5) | 9.29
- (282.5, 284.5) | 10.8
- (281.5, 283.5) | 10.6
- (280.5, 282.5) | 10.9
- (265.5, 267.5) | 6.34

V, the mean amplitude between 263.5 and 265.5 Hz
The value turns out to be 5.42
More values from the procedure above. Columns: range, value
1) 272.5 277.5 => 10.2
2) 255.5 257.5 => 5.89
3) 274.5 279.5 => 10.8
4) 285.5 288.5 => 10.4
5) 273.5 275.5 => 9.74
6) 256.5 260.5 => 5.5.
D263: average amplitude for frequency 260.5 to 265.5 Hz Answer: 5.11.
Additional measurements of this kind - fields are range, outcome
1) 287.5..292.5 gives 9.55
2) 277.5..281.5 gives 11.3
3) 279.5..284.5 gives 11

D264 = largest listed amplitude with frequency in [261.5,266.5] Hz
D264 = 6.248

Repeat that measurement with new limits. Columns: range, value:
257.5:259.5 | 5.489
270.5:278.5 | 11.08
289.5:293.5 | 10.71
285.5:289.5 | 11.34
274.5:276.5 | 10.82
